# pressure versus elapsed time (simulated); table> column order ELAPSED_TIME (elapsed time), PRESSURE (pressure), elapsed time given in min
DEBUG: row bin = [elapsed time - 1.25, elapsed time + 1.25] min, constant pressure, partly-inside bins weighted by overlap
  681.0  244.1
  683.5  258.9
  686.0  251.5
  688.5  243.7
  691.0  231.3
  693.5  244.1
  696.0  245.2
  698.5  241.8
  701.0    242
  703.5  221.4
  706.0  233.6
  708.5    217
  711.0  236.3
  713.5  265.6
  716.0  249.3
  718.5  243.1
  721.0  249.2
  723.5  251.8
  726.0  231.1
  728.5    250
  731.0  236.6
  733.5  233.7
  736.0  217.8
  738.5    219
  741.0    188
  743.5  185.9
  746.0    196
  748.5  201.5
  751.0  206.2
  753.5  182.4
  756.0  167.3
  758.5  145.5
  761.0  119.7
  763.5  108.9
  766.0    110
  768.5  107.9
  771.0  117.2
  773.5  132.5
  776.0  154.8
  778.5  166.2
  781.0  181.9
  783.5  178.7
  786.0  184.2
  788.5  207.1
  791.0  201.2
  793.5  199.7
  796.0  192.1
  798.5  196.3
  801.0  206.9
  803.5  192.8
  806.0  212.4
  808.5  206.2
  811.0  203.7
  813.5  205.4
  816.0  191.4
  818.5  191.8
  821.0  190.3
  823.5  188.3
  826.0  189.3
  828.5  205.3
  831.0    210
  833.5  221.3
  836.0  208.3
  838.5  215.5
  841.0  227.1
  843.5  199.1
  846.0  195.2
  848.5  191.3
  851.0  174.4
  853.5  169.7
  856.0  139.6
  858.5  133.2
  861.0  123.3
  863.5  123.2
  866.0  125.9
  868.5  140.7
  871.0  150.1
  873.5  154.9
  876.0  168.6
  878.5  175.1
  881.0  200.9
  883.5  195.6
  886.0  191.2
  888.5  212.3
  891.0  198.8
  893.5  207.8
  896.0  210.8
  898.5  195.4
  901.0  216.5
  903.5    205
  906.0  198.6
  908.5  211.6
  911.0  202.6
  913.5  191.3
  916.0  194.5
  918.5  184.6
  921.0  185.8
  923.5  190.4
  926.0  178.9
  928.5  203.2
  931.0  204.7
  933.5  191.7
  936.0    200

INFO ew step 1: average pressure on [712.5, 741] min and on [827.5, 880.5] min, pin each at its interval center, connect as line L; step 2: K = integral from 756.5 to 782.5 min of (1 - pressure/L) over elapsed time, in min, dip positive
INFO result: 9.7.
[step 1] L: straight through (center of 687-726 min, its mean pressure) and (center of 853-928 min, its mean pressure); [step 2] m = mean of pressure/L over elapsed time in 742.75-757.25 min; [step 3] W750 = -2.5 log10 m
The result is 0.19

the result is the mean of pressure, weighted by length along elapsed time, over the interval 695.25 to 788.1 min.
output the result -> 198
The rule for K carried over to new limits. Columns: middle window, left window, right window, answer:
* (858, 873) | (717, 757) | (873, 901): 4.8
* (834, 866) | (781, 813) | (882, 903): 4.3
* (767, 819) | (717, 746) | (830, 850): 8.2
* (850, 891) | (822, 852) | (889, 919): 8.1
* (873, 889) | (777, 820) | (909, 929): 0.6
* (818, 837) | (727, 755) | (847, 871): -4.3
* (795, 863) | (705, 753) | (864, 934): 4.3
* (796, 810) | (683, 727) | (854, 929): 0.5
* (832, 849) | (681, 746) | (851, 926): -1.3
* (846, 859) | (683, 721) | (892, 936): 2.7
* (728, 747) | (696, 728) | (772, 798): 0.4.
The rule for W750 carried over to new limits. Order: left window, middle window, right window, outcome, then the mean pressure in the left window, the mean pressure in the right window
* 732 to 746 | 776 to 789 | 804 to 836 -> 0.14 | 208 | 201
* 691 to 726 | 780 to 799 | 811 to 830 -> 0.08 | 241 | 195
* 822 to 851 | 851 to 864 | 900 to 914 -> 0.39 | 203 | 205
